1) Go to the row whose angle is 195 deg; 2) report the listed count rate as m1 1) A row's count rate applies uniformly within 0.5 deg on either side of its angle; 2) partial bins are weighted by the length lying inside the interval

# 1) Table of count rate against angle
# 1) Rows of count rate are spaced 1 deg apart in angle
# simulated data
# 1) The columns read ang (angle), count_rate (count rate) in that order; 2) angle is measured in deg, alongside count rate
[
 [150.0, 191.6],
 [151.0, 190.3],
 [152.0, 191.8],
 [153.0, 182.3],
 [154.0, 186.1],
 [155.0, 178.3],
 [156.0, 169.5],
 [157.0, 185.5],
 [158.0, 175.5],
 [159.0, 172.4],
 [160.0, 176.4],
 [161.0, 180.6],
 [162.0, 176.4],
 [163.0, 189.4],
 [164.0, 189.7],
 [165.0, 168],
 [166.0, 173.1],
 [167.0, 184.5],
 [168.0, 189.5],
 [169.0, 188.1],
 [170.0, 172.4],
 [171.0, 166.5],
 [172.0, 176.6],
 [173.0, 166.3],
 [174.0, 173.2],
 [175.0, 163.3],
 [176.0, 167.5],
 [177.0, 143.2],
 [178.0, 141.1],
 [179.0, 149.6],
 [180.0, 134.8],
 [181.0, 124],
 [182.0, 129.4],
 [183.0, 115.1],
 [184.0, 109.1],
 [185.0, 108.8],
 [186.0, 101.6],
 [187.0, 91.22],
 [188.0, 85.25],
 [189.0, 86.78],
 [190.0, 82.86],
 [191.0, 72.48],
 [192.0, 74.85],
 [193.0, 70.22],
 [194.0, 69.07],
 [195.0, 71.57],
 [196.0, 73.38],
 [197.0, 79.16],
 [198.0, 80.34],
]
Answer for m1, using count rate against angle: 71.57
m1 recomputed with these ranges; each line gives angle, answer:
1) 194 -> 69.07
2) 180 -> 134.8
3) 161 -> 180.6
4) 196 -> 73.38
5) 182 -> 129.4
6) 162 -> 176.4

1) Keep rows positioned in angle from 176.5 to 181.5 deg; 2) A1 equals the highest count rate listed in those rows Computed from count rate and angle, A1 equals 149.6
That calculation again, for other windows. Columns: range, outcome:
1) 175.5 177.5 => 167.5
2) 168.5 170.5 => 188.1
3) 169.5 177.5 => 176.6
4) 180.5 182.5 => 129.4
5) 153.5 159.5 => 186.1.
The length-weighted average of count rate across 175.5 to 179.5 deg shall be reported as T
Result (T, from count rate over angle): 150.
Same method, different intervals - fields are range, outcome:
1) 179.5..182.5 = 129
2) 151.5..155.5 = 185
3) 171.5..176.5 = 169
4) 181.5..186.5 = 113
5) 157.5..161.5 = 176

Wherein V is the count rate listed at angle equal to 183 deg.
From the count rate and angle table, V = 115.1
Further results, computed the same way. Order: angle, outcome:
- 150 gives 191.6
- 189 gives 86.78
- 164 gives 189.7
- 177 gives 143.2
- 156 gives 169.5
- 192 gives 74.85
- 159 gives 172.4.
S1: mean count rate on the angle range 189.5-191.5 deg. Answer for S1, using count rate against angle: 77.7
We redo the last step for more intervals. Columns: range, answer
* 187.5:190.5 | 85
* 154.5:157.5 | 178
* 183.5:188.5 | 99.2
